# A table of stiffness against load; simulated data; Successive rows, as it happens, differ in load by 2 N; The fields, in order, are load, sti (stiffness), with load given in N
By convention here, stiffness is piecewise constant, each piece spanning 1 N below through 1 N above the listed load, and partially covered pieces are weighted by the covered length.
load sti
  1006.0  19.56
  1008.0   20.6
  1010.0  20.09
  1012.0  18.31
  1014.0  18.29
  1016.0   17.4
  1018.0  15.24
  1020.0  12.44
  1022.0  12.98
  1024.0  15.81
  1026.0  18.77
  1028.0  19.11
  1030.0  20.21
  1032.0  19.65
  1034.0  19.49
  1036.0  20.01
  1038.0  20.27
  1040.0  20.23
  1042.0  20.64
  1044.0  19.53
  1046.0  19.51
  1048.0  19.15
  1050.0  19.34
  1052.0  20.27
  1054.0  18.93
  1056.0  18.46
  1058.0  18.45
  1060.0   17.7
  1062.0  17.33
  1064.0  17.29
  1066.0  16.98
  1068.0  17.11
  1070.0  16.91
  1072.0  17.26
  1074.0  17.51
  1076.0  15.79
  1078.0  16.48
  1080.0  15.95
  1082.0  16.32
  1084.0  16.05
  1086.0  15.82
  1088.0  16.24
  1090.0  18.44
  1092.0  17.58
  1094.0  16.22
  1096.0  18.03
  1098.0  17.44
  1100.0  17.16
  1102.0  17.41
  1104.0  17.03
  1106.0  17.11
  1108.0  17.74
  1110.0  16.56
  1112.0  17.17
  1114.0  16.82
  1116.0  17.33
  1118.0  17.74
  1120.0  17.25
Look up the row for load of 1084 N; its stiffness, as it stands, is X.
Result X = 16.05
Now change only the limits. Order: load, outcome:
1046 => 19.51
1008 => 20.6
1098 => 17.44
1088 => 16.24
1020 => 12.44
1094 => 16.22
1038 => 20.27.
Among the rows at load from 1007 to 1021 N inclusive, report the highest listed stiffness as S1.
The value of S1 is 20.6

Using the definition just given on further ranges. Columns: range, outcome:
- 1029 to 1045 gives 20.64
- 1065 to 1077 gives 17.51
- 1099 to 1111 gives 17.74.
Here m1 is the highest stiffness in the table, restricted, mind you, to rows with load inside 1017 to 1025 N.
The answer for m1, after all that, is 15.81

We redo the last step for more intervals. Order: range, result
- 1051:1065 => 20.27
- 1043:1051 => 19.53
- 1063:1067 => 17.29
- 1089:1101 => 18.44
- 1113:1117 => 17.33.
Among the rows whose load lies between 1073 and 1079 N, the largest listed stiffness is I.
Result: 17.51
